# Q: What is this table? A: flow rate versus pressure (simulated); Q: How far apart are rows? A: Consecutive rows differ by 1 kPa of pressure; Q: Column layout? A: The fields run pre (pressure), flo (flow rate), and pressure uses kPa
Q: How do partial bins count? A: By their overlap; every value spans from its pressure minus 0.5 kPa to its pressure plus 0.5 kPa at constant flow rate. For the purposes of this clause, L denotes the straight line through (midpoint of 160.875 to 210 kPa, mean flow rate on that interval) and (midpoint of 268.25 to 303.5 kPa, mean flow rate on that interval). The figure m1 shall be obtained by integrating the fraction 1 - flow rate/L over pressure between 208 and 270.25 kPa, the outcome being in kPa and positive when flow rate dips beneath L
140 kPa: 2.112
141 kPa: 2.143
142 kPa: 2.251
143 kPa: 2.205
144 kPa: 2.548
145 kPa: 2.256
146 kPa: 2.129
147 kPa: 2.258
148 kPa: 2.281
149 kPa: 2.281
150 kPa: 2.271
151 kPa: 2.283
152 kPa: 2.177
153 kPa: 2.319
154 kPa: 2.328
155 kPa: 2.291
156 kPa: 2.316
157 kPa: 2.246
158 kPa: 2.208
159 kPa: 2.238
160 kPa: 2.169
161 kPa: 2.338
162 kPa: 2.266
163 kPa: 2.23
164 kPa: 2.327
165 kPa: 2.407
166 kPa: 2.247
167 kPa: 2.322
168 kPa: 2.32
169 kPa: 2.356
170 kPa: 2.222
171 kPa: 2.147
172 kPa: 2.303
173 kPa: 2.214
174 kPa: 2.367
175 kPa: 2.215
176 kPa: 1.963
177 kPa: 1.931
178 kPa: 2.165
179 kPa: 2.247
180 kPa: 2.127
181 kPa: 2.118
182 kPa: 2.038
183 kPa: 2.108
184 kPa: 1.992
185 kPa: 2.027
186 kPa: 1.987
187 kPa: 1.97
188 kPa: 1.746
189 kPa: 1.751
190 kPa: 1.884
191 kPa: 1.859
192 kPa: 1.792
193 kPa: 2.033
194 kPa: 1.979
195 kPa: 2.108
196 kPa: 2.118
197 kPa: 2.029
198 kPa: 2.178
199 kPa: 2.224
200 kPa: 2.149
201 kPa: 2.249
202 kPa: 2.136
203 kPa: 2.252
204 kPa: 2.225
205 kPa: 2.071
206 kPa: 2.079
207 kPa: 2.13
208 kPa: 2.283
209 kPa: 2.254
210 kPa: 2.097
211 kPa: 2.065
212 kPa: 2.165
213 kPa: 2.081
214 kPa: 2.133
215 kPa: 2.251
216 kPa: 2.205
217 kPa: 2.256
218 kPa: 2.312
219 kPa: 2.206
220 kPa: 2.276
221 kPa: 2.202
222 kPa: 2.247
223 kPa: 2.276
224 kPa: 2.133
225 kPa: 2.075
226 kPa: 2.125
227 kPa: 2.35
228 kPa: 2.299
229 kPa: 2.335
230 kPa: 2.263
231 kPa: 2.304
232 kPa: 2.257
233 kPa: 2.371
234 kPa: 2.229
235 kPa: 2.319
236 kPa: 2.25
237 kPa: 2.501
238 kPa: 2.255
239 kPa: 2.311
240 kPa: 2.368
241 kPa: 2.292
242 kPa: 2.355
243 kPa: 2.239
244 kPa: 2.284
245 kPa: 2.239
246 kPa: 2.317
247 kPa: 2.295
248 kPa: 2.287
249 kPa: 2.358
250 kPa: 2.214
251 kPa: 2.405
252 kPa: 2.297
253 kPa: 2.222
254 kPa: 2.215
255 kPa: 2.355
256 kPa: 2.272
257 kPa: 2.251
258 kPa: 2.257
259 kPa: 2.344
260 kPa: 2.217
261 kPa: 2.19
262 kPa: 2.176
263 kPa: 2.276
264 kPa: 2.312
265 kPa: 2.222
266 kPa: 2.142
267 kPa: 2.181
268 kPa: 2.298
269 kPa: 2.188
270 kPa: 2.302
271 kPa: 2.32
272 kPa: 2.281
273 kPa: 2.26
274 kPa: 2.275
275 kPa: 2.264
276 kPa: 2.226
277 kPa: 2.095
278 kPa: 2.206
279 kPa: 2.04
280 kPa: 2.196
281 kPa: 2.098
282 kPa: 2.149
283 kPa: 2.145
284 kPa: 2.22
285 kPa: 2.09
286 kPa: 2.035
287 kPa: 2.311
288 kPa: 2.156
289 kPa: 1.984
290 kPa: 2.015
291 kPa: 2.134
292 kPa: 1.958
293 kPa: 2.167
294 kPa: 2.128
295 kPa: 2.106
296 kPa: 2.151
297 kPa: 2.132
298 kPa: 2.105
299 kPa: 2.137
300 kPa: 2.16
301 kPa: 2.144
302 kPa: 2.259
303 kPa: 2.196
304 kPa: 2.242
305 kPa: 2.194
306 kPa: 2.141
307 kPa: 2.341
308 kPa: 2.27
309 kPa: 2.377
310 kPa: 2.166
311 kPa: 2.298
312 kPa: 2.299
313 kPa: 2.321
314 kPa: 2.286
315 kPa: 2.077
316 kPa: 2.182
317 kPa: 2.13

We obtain -3.11 kPa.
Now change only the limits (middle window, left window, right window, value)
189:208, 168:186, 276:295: 0.57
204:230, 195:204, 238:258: 0.16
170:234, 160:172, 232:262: 4.13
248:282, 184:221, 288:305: -1.95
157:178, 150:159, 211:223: 0.18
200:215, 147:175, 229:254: 0.84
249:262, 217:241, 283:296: -0.40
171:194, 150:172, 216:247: 2.38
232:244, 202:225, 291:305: -0.76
